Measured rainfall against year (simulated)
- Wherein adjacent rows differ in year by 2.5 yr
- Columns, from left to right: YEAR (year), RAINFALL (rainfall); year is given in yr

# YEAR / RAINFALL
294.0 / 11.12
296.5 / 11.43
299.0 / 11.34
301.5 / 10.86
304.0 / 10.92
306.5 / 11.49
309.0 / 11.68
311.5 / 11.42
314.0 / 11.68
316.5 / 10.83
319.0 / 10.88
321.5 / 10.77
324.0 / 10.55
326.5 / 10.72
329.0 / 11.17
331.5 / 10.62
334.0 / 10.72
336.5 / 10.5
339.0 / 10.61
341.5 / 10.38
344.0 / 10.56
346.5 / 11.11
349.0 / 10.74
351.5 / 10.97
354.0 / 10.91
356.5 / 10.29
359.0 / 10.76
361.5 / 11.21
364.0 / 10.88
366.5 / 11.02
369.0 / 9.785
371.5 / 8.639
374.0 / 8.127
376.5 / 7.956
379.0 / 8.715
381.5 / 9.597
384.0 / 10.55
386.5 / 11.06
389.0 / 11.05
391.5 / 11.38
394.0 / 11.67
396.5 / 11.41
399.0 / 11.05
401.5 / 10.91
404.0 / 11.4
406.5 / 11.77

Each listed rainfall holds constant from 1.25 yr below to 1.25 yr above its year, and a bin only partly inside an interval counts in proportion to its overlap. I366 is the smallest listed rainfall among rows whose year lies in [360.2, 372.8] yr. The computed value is 8.639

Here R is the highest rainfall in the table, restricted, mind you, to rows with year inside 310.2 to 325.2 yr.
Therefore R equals 11.68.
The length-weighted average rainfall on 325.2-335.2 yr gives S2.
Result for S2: 10.8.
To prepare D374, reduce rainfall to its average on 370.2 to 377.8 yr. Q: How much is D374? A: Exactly 8.25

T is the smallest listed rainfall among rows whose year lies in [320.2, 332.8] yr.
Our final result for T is 10.55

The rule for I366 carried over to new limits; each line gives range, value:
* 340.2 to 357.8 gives 10.29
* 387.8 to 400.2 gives 11.05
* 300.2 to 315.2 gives 10.86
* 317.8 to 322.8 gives 10.77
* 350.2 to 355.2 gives 10.91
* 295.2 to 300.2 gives 11.34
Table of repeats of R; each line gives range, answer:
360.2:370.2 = 11.21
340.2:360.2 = 11.11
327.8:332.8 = 11.17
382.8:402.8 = 11.67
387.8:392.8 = 11.38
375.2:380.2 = 8.715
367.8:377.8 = 9.785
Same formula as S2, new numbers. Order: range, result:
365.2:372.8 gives 9.81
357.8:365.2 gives 11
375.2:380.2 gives 8.33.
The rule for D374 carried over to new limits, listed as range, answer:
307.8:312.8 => 11.6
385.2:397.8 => 11.3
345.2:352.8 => 10.9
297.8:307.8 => 11.2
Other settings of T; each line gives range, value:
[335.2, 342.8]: 10.38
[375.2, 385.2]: 7.956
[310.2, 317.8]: 10.83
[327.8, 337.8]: 10.5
